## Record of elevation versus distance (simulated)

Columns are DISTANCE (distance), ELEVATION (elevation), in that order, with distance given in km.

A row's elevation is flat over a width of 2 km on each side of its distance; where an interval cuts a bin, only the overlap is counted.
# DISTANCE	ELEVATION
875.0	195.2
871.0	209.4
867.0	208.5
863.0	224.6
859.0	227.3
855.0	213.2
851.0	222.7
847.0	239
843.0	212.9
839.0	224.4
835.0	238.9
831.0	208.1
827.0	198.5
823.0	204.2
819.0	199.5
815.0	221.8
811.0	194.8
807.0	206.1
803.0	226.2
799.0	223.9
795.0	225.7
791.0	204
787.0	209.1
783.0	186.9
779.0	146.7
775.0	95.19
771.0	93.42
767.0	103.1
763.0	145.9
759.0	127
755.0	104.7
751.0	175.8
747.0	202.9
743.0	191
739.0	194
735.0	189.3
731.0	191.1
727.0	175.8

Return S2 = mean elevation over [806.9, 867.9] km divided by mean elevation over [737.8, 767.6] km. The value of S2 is 1.37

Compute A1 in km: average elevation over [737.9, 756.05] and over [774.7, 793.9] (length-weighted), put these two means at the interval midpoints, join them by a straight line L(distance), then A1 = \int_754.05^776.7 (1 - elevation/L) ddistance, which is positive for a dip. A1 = 8.3 km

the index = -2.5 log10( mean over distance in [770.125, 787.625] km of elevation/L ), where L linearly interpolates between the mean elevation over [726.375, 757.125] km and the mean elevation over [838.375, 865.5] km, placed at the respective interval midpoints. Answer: 0.32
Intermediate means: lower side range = 178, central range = 145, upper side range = 223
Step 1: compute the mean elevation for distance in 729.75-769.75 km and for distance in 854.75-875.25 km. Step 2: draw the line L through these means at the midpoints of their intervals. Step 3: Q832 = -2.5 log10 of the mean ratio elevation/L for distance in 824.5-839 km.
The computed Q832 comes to -0.09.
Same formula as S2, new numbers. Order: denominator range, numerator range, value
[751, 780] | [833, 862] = 1.88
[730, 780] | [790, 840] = 1.42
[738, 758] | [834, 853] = 1.33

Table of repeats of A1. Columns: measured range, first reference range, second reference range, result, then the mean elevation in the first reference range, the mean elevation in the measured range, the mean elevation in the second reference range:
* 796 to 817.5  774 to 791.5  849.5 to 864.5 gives -3.3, 170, 215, 222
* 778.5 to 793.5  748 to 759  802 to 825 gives -1.1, 144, 192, 208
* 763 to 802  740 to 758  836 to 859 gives 4.6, 168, 166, 224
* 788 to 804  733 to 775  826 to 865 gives -3.2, 150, 219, 222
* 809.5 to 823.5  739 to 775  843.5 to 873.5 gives -1.3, 143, 206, 220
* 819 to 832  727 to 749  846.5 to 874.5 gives 0.5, 192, 203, 218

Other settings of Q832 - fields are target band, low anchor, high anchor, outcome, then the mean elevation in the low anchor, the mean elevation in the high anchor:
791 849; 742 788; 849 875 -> -0.166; 146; 216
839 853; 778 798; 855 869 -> -0.050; 198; 219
